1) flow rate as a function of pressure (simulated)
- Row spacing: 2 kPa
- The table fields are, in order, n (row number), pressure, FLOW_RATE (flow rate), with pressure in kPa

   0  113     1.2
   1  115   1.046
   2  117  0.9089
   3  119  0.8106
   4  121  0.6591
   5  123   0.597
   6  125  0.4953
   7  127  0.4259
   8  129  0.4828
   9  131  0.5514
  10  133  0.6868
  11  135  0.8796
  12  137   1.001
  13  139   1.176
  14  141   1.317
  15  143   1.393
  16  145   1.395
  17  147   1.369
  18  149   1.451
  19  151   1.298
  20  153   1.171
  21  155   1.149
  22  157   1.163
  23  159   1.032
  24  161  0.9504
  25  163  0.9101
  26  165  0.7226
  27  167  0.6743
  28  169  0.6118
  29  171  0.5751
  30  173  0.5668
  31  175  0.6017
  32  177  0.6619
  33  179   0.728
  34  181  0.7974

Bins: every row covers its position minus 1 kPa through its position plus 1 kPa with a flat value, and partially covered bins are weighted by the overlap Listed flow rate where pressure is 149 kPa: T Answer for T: 1.451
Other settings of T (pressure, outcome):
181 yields 0.7974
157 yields 1.163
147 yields 1.369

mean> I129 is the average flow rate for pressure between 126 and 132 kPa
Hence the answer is 0.487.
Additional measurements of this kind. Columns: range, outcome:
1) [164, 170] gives 0.67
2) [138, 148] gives 1.33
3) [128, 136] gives 0.65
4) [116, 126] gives 0.694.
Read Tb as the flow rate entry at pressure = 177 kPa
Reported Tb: 0.6619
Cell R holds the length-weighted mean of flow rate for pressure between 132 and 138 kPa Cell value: 0.856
